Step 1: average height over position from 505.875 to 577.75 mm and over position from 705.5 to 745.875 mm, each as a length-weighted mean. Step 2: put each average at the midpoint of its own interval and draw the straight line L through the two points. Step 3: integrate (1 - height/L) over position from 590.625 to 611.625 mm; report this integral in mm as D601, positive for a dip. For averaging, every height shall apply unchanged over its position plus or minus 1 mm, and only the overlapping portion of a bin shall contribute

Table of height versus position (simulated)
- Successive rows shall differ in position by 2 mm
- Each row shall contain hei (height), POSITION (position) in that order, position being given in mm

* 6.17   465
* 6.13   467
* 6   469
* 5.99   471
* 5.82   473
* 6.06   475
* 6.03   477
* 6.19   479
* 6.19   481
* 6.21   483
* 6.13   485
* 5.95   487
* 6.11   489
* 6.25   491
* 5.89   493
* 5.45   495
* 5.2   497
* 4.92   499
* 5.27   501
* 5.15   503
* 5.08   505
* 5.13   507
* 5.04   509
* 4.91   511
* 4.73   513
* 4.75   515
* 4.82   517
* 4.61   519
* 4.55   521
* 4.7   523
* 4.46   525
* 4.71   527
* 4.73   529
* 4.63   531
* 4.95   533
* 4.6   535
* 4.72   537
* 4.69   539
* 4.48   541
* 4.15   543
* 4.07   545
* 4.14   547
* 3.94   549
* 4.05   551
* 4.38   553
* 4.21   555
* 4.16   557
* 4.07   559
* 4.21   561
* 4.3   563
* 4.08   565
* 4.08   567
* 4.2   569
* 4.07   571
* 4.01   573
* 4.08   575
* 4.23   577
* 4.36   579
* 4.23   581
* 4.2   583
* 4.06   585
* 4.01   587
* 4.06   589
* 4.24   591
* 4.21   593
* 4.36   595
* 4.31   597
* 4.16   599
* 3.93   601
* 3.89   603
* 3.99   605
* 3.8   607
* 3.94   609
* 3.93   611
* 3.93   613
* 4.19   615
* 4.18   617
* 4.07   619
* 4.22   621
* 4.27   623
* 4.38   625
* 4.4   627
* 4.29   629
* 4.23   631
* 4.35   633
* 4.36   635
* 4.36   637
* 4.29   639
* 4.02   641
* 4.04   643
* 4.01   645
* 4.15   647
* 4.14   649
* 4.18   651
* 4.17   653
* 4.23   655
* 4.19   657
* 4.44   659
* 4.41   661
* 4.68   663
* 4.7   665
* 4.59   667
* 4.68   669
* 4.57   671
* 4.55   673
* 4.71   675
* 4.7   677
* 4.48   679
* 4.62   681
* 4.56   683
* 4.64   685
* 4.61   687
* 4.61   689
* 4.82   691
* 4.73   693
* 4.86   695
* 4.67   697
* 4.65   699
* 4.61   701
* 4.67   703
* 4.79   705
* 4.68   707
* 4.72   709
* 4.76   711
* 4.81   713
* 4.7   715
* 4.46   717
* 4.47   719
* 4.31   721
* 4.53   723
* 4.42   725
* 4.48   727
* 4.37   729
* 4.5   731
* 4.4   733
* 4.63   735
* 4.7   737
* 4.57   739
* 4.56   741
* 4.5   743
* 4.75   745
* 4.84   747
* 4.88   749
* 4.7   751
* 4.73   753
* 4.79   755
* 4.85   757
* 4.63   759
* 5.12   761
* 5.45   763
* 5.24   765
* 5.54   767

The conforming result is 1.9 mm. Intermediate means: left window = 4.44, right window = 4.57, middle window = 4.07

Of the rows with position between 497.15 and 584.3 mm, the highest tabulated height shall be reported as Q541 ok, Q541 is 5.27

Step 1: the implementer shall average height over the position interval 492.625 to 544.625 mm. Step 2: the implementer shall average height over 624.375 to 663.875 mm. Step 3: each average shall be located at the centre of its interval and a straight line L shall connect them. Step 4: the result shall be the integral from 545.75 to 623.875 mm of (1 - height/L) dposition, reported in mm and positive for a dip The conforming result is 7.1 mm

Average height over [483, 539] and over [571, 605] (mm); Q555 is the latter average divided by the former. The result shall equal 0.8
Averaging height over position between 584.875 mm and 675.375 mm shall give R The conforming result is 4.23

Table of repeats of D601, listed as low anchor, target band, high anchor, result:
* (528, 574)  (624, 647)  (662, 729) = 1.3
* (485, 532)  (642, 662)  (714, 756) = 2.4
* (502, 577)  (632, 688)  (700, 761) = 2.1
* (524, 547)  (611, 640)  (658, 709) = 2.3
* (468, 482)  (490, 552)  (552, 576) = 3.3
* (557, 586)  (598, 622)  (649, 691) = 1.5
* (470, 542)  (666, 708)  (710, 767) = 1.4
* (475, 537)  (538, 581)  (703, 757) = 7.7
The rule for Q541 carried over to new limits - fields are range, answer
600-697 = 4.86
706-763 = 5.45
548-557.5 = 4.38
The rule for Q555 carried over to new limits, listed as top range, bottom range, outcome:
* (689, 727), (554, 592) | 1.12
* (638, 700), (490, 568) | 0.96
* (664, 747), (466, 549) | 0.89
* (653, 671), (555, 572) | 1.08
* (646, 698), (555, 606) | 1.09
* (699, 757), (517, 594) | 1.07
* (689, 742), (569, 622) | 1.12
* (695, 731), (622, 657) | 1.09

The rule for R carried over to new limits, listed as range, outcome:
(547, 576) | 4.13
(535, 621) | 4.16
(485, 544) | 5.01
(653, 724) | 4.6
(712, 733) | 4.5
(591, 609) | 4.08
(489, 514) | 5.29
